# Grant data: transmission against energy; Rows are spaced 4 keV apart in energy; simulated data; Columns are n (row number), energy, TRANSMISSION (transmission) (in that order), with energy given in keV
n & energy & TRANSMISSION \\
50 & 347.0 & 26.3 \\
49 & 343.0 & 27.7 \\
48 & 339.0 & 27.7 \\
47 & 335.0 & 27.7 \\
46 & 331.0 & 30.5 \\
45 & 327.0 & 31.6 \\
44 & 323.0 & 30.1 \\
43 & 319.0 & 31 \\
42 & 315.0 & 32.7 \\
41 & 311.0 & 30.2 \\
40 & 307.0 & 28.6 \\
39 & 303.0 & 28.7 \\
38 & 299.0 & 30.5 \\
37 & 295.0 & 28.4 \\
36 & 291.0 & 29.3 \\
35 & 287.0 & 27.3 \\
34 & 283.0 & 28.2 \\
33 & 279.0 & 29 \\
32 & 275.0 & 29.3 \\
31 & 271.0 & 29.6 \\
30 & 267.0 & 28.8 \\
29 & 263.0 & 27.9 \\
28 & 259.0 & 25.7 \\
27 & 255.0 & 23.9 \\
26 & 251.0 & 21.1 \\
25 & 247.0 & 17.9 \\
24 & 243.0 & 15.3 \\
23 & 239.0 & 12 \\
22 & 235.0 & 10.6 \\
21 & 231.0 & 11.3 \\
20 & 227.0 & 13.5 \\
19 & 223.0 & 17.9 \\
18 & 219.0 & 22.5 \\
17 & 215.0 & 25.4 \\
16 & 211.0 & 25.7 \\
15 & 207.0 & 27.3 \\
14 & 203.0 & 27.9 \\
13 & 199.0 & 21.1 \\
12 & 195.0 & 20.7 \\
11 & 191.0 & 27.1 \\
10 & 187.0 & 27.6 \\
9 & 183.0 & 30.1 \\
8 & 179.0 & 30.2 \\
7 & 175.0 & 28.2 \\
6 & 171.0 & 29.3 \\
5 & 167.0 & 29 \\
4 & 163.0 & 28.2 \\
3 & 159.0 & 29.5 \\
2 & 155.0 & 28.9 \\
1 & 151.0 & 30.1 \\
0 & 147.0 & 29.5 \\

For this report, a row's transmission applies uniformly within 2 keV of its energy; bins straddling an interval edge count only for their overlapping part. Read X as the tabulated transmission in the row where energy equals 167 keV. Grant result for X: 29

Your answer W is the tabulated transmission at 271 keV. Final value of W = 29.6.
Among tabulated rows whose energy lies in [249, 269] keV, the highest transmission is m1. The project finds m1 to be 28.8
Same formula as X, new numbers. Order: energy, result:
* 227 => 13.5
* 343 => 27.7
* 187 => 27.6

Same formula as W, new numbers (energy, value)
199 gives 21.1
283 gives 28.2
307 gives 28.6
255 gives 23.9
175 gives 28.2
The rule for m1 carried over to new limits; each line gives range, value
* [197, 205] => 27.9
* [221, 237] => 17.9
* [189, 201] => 27.1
